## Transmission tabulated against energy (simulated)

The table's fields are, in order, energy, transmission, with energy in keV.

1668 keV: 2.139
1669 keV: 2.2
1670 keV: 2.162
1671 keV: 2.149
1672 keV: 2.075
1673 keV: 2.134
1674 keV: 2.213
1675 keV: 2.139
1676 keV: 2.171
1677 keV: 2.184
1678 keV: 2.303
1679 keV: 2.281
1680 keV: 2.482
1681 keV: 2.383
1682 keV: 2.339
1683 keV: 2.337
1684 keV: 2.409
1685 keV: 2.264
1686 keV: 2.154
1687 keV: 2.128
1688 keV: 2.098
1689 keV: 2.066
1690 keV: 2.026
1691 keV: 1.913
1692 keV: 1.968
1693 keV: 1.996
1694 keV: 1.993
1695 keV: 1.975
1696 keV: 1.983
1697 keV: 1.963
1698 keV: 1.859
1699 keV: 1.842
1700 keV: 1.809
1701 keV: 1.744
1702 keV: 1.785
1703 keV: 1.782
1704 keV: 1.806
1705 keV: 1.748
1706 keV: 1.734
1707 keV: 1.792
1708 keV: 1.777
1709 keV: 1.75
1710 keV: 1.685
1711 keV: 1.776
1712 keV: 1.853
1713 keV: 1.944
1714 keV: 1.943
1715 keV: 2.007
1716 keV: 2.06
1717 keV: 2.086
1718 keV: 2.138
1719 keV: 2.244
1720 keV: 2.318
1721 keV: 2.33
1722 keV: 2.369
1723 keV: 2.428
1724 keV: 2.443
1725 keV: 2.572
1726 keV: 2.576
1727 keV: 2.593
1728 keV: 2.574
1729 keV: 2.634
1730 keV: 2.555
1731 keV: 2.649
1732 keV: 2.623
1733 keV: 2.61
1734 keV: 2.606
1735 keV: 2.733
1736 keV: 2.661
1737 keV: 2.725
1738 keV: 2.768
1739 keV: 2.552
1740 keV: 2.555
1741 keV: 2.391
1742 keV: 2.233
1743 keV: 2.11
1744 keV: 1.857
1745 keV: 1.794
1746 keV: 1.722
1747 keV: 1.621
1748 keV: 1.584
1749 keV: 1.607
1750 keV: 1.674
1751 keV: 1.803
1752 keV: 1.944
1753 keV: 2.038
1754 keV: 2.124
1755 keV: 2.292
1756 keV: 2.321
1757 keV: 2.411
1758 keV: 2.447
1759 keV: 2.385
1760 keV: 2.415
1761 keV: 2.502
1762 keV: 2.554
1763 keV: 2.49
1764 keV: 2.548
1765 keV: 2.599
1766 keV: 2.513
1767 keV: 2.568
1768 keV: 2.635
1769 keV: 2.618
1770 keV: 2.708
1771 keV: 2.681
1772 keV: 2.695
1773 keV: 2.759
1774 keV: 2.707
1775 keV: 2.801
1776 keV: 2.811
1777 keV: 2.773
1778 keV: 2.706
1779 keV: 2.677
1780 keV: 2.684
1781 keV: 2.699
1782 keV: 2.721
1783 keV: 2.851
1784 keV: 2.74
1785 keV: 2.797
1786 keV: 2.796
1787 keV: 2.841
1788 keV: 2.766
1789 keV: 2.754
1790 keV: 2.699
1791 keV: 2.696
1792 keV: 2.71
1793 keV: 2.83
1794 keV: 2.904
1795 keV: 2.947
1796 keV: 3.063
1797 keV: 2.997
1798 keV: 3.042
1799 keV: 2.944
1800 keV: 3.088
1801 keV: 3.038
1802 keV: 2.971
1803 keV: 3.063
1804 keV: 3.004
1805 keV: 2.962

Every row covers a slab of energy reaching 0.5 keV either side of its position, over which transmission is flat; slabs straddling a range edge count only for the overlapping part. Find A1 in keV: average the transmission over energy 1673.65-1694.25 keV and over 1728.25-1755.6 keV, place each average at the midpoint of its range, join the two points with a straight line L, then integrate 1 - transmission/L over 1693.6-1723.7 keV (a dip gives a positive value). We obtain 3.5 keV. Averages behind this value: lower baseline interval 2.19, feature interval 1.95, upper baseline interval 2.24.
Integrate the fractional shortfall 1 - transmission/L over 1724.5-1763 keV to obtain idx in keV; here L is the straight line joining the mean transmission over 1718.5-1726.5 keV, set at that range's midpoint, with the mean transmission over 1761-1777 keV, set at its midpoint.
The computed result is 3.05 keV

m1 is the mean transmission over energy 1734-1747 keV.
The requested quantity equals 2.32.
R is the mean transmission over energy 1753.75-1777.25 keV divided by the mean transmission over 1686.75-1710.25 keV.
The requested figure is 1.4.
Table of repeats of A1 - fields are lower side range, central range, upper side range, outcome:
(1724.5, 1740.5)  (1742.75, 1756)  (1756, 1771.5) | 3.6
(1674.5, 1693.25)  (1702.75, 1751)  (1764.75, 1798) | 5.2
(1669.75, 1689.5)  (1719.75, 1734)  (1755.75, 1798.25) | -0.4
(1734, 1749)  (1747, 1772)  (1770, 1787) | 1.9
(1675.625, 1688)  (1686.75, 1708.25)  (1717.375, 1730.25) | 4.0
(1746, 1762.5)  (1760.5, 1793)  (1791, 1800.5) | -1.9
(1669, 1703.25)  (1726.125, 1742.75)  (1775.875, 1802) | -1.0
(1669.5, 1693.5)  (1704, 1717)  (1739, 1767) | 2.0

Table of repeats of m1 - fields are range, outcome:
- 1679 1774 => 2.22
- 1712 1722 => 2.12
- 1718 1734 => 2.49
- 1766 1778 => 2.7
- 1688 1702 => 1.93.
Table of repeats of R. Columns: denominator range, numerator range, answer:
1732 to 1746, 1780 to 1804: 1.19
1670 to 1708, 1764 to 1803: 1.36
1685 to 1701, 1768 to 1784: 1.37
